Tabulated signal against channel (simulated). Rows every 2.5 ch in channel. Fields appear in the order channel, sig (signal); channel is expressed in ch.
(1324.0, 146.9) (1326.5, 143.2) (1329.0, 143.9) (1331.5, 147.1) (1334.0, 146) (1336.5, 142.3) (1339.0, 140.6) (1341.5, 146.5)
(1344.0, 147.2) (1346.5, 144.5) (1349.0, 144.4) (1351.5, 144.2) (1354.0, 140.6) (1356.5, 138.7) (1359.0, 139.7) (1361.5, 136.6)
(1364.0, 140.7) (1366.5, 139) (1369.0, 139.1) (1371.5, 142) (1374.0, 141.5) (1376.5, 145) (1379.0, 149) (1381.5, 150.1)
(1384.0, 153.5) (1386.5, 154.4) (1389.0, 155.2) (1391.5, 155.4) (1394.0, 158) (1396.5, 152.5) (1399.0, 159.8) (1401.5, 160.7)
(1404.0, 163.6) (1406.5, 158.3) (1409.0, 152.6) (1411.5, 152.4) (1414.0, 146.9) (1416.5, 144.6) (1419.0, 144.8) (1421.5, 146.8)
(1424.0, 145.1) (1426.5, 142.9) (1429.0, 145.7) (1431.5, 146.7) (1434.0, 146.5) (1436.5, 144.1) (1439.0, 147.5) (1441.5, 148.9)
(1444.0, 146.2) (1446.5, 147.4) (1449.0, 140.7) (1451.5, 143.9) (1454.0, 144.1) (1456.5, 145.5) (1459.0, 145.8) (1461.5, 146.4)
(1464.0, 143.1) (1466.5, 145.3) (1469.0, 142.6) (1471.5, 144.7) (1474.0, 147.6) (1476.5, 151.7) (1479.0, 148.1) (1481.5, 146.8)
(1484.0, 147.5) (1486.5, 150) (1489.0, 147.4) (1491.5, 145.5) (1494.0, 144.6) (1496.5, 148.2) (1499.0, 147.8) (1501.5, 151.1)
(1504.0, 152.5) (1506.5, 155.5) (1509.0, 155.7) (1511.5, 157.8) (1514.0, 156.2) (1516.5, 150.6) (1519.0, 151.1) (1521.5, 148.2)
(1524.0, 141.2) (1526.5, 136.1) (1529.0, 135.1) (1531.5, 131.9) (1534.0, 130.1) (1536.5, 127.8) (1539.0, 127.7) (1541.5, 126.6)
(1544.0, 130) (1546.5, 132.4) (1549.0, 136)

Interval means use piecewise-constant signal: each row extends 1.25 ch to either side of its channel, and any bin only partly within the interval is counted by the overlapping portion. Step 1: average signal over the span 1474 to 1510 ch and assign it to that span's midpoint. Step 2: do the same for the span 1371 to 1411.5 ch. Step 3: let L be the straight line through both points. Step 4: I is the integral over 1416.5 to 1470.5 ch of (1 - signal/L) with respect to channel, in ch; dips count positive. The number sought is 2.2 ch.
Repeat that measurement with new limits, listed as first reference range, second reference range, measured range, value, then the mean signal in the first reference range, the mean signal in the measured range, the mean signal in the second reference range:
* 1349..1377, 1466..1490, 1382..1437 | -3.1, 141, 151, 147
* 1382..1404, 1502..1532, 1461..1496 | 1.0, 156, 147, 148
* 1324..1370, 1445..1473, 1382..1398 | -1.3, 143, 155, 145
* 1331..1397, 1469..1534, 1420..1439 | 0.1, 146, 146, 147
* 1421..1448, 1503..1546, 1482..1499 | -0.5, 146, 147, 142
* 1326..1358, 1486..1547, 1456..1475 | -0.2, 144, 145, 143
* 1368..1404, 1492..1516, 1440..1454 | 0.6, 152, 145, 152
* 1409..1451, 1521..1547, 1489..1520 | -3.3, 146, 151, 133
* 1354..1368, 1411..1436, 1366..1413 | -3.2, 139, 152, 146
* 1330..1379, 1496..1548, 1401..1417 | -1.3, 143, 154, 142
